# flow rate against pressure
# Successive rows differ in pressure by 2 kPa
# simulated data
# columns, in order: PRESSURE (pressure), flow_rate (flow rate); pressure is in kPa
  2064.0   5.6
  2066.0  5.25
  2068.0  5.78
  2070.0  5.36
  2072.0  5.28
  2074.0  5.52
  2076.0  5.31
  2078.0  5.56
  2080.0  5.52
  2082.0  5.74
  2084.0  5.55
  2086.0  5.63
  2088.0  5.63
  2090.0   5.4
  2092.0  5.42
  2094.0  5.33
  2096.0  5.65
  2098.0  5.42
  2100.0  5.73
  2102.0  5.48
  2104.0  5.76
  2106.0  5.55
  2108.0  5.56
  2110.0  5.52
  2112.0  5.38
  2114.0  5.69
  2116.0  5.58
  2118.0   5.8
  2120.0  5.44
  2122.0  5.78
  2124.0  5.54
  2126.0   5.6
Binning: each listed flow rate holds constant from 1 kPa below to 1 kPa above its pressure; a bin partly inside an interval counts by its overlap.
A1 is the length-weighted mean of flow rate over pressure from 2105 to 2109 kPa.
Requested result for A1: 5.55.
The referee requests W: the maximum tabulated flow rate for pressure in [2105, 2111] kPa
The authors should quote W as 5.56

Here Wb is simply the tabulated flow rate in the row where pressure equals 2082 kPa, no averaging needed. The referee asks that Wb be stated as 5.74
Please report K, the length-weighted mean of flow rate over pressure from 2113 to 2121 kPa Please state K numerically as 5.63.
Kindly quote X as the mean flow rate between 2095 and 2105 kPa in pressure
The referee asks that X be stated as 5.61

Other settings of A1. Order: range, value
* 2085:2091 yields 5.55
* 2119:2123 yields 5.61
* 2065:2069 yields 5.52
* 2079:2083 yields 5.63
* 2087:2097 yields 5.49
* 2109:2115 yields 5.53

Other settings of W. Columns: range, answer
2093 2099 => 5.65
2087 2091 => 5.63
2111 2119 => 5.8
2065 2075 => 5.78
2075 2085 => 5.74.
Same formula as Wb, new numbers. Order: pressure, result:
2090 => 5.4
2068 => 5.78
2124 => 5.54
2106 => 5.55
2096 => 5.65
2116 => 5.58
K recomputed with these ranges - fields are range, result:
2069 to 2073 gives 5.32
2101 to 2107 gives 5.6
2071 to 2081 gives 5.44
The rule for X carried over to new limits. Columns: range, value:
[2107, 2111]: 5.54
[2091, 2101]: 5.51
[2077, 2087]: 5.6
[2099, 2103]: 5.61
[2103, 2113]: 5.55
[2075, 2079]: 5.43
